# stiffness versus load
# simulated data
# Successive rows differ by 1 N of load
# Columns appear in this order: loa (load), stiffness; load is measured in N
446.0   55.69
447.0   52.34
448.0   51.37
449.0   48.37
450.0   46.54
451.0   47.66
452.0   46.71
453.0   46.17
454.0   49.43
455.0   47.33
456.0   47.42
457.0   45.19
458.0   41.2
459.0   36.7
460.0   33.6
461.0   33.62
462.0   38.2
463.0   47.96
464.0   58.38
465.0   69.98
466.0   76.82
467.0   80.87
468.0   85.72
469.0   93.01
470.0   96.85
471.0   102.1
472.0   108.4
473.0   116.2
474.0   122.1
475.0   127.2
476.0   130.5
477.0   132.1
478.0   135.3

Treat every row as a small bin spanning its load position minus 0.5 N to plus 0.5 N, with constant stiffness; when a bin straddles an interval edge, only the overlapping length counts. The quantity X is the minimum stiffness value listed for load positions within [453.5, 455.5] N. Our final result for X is 47.33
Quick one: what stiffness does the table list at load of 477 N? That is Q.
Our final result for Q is 132.1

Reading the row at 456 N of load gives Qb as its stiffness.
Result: 47.42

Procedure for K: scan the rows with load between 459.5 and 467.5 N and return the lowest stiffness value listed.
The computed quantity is 33.6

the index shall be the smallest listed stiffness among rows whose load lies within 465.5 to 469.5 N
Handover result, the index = 76.82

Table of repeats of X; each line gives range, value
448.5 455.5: 46.17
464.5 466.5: 69.98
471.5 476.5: 108.4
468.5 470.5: 93.01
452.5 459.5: 36.7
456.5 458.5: 41.2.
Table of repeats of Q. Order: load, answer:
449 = 48.37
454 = 49.43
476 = 130.5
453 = 46.17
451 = 47.66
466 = 76.82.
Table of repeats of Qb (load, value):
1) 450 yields 46.54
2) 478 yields 135.3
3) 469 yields 93.01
